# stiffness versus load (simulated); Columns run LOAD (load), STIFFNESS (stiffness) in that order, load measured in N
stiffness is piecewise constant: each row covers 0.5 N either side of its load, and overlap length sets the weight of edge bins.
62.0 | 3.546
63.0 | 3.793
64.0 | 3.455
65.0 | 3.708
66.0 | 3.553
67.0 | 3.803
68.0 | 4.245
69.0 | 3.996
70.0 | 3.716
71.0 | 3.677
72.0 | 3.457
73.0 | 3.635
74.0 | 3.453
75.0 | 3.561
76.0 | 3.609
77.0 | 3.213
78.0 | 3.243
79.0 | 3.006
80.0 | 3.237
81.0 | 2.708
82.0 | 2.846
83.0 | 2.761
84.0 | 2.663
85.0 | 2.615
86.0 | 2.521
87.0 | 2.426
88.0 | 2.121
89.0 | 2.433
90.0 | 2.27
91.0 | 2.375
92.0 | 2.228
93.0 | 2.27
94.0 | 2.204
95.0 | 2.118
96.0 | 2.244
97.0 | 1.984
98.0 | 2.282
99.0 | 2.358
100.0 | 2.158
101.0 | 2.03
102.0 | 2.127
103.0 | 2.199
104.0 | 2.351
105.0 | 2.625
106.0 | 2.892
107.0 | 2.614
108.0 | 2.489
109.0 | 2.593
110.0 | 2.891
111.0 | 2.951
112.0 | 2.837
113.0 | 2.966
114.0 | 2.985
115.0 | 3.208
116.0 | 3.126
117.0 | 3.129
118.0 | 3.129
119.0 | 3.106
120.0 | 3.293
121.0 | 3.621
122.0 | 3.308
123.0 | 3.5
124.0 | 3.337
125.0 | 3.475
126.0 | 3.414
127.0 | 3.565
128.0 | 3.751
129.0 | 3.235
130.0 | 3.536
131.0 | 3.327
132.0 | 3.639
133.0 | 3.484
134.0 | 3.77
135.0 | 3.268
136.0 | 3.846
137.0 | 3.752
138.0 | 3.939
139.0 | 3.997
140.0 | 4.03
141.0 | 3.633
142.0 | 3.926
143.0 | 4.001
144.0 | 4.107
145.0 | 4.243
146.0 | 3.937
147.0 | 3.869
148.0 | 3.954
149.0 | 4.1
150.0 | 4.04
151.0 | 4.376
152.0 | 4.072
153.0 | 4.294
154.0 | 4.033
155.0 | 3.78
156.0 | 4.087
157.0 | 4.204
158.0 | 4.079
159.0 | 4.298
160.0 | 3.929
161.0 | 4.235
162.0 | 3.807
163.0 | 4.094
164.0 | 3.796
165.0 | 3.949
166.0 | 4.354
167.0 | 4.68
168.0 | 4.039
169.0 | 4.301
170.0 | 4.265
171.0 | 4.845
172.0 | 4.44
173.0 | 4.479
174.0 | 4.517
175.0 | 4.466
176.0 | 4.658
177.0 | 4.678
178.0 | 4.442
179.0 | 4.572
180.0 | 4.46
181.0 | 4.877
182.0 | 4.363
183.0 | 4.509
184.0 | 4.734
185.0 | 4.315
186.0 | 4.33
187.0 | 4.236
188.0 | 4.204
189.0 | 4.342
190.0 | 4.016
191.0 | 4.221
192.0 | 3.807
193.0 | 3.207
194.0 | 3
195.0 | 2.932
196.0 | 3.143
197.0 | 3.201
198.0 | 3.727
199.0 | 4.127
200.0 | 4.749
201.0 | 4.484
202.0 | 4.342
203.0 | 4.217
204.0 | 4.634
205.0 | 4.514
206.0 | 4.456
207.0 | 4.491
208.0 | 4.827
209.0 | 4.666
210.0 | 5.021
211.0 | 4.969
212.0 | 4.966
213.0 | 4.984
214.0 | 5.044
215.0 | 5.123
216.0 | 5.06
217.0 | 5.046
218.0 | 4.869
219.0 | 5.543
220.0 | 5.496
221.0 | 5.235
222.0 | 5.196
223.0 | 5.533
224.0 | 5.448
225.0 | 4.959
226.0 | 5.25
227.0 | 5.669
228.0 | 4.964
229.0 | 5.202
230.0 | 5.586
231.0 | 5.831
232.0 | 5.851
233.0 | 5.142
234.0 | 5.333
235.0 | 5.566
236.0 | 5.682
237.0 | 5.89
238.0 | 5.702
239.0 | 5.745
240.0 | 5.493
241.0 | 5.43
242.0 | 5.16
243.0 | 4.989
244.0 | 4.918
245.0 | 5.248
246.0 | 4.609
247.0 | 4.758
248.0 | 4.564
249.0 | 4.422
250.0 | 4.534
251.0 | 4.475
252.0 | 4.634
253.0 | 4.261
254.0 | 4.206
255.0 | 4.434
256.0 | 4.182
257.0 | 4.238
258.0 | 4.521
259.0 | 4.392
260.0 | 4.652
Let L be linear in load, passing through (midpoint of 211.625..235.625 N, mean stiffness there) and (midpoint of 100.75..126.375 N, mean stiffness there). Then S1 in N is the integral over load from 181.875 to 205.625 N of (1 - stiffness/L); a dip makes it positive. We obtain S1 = 3.0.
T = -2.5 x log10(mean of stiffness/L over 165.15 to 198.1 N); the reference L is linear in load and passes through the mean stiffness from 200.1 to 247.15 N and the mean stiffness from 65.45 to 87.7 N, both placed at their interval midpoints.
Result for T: 0.10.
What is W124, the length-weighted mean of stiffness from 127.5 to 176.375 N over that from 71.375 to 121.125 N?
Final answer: 1.47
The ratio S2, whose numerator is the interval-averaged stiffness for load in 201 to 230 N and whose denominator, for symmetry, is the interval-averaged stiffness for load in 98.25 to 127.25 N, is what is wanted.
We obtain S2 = 1.72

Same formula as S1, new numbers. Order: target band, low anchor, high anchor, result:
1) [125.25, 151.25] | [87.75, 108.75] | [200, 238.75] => -4.4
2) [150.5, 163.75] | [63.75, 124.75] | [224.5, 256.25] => -0.9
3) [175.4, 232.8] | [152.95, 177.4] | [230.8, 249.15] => 1.9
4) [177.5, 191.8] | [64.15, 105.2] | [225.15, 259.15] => -0.5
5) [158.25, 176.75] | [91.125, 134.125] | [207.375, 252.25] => -1.6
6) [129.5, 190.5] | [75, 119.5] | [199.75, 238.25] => -3.6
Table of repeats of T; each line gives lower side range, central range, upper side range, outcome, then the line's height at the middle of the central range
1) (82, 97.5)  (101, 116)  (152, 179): 0.06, 2.83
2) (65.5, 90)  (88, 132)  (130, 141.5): 0.23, 3.46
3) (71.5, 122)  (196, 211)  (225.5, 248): 0.09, 4.73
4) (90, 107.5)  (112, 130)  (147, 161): -0.10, 3.02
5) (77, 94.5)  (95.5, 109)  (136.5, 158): 0.26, 2.98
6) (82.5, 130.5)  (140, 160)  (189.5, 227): -0.15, 3.53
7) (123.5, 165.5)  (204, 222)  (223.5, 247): 0.01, 5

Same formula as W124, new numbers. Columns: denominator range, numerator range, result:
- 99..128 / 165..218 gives 1.50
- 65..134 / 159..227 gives 1.50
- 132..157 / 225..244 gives 1.38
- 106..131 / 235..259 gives 1.54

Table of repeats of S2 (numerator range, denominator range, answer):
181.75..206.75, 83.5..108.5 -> 1.74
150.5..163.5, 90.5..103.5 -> 1.86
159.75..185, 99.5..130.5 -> 1.47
